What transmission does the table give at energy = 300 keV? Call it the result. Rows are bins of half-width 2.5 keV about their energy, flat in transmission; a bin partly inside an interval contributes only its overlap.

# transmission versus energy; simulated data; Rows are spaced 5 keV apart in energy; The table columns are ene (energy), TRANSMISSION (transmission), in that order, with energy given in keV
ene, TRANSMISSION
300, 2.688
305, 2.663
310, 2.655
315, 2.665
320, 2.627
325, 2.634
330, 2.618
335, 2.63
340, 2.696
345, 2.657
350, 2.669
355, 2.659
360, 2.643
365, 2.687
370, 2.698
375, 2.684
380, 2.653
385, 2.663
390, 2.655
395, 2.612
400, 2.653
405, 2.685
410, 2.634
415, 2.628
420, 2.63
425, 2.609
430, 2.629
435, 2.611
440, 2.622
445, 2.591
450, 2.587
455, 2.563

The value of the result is 2.688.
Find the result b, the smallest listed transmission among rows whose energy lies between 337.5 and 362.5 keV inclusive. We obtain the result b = 2.643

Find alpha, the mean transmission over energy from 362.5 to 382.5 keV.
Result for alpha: 2.68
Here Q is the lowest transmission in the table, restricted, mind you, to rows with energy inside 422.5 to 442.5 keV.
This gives 2.609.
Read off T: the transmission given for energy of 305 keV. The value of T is 2.663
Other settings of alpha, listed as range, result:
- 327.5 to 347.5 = 2.65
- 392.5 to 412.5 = 2.65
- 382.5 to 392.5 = 2.66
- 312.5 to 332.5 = 2.64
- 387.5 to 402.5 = 2.64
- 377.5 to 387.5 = 2.66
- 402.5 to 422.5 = 2.64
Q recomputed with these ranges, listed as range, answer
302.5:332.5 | 2.618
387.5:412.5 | 2.612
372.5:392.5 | 2.653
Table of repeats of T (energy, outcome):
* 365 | 2.687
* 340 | 2.696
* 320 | 2.627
